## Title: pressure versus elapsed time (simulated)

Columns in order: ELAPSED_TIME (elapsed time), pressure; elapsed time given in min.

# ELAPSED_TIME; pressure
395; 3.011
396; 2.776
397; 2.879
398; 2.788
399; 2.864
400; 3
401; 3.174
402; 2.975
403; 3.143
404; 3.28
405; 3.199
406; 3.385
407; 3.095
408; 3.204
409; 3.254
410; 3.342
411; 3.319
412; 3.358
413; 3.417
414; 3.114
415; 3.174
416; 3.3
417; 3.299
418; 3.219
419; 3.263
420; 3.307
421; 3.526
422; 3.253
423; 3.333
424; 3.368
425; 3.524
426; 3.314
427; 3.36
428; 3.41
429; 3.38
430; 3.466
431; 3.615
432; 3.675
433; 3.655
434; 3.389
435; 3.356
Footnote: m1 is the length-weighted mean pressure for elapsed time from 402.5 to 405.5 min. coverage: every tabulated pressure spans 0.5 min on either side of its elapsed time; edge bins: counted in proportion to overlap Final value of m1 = 3.21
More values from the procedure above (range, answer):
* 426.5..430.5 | 3.4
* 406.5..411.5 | 3.24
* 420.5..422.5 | 3.39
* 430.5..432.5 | 3.65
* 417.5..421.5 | 3.33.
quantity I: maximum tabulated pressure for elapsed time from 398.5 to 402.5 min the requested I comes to 3.174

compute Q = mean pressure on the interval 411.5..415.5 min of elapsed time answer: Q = 3.27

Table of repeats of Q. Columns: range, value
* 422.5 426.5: 3.38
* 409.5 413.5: 3.36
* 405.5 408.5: 3.23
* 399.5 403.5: 3.07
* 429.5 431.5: 3.54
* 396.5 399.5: 2.84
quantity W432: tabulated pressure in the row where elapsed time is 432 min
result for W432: 3.675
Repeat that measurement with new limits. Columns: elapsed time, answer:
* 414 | 3.114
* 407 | 3.095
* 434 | 3.389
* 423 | 3.333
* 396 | 2.776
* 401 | 3.174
